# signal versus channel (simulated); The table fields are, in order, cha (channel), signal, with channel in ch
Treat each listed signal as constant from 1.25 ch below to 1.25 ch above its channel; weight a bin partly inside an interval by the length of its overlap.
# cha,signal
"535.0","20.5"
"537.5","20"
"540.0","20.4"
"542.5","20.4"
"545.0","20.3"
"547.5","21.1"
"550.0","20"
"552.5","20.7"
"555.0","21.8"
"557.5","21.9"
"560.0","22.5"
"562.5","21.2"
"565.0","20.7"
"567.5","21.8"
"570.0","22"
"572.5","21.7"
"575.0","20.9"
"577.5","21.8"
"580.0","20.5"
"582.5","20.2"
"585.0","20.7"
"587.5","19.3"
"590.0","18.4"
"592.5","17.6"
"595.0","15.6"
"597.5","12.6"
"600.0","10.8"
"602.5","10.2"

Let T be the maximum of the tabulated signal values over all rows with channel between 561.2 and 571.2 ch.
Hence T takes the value 22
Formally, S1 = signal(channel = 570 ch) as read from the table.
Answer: 22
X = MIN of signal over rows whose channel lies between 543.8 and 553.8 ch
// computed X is 20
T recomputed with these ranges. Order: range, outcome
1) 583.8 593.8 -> 20.7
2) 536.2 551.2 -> 21.1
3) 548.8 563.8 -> 22.5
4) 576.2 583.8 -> 21.8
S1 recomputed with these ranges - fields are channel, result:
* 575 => 20.9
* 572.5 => 21.7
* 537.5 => 20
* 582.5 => 20.2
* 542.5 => 20.4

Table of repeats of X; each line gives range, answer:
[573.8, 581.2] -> 20.5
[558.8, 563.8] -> 21.2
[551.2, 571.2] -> 20.7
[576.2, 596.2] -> 15.6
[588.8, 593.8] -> 17.6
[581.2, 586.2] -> 20.2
